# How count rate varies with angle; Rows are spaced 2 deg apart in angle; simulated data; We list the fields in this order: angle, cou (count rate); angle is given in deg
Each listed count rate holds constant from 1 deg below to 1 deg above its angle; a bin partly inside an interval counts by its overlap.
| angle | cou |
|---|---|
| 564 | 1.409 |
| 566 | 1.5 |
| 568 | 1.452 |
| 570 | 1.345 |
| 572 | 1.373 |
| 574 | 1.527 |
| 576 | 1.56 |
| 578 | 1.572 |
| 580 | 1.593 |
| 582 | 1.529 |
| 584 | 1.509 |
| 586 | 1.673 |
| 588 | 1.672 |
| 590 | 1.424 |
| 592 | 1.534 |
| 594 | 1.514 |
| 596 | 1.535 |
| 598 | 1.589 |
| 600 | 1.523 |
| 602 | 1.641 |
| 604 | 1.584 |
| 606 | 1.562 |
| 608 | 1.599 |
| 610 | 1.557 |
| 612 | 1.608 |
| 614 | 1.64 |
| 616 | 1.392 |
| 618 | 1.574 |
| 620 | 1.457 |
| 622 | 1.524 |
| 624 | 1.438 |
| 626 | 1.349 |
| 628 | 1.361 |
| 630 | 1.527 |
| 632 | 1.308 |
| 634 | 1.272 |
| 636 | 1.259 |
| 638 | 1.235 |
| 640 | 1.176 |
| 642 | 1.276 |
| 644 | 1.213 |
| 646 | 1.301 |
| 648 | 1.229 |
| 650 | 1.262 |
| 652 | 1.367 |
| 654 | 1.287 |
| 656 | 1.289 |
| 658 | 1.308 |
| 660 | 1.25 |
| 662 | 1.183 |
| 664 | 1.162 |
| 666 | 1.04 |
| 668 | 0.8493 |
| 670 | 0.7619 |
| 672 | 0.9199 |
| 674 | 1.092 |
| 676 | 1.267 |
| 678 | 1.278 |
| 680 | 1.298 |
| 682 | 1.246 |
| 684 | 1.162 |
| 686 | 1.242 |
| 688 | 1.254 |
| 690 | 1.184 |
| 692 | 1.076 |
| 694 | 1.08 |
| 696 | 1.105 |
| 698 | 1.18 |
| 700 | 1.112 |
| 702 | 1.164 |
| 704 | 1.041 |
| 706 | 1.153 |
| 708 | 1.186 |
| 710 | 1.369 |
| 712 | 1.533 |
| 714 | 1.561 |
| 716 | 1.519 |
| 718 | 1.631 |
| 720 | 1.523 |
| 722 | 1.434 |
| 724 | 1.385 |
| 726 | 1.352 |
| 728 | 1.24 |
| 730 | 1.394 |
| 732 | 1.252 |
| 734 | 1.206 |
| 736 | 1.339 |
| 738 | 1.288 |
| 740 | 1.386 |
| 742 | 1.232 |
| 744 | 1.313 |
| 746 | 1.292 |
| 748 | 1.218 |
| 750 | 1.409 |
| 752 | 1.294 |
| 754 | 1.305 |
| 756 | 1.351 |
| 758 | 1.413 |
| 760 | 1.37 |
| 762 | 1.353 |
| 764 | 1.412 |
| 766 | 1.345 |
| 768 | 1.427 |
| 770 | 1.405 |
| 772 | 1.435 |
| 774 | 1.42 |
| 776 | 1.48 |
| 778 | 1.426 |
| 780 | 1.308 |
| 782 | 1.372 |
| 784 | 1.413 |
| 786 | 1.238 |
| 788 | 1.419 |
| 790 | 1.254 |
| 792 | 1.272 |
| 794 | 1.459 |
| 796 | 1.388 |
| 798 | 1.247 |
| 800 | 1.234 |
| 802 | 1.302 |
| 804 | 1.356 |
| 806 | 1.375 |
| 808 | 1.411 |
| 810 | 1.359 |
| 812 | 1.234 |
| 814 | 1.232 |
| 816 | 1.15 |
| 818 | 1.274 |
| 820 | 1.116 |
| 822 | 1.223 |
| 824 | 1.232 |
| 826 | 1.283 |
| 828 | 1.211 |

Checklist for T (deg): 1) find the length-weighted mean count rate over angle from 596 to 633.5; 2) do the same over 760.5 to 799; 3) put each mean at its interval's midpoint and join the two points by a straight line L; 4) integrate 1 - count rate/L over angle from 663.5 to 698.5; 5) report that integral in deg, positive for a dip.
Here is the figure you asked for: 8.03 deg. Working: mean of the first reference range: 1.51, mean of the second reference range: 1.37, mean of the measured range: 1.12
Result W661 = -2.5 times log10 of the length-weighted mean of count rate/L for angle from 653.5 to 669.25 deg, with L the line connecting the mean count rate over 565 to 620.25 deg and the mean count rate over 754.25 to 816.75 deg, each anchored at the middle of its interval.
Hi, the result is 0.258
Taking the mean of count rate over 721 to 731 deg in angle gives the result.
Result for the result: 1.36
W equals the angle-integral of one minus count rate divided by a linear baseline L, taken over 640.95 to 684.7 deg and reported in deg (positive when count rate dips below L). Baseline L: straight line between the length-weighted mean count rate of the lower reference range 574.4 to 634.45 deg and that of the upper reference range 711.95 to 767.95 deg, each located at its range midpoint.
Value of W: 8.2 deg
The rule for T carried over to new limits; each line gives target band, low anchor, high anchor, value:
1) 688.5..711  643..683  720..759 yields 1.8 deg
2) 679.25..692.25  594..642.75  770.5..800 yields 1.9 deg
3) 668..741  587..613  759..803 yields 9.9 deg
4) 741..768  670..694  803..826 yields -2.5 deg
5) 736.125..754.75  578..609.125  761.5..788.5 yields 1.5 deg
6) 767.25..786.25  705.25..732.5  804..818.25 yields -0.9 deg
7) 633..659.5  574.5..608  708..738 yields 4.0 deg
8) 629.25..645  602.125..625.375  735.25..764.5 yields 2.4 deg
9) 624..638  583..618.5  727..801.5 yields 1.6 deg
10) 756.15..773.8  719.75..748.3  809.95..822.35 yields -1.5 deg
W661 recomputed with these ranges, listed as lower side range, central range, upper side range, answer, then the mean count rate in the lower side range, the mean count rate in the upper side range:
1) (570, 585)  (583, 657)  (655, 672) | -0.106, 1.51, 1.09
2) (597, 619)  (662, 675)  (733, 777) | 0.439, 1.57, 1.35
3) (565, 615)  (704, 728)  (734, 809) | 0.007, 1.54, 1.35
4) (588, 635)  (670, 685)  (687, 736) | 0.181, 1.5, 1.29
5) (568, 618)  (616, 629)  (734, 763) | 0.041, 1.54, 1.32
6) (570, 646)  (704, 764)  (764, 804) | 0.034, 1.47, 1.36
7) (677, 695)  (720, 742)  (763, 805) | -0.047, 1.2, 1.36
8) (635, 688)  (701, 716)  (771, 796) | -0.033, 1.19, 1.38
